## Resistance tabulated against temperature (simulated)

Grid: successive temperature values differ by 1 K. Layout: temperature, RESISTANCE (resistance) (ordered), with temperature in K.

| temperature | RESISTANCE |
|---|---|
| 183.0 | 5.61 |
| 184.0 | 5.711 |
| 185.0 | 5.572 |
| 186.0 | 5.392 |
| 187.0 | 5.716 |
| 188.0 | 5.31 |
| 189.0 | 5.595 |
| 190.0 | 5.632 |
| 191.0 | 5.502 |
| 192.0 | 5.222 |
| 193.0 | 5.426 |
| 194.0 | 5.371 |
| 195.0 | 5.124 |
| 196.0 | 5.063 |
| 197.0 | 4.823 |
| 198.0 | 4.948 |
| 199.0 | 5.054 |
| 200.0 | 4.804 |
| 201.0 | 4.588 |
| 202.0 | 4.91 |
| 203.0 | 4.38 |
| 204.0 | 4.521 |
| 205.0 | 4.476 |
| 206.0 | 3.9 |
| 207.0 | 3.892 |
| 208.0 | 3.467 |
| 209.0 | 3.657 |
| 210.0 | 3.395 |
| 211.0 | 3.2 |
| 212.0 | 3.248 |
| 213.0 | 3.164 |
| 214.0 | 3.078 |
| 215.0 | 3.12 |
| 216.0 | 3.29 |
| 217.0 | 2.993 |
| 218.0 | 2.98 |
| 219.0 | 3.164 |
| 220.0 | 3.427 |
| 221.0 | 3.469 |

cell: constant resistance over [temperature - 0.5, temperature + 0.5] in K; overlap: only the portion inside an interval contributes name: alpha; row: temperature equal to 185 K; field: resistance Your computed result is 5.572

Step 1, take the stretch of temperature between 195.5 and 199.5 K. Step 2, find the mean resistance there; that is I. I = 4.97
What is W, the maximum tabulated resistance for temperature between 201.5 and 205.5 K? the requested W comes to 4.91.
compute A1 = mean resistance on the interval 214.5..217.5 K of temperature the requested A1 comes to 3.13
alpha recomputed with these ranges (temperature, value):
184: 5.711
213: 3.164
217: 2.993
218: 2.98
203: 4.38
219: 3.164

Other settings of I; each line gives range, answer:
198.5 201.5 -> 4.82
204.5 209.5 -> 3.88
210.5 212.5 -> 3.22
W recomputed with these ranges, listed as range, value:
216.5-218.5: 2.993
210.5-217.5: 3.29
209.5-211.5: 3.395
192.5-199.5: 5.426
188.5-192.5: 5.632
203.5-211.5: 4.521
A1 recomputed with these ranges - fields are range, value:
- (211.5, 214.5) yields 3.16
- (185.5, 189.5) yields 5.5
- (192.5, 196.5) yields 5.25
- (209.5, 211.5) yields 3.3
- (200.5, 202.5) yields 4.75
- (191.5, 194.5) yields 5.34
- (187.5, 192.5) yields 5.45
